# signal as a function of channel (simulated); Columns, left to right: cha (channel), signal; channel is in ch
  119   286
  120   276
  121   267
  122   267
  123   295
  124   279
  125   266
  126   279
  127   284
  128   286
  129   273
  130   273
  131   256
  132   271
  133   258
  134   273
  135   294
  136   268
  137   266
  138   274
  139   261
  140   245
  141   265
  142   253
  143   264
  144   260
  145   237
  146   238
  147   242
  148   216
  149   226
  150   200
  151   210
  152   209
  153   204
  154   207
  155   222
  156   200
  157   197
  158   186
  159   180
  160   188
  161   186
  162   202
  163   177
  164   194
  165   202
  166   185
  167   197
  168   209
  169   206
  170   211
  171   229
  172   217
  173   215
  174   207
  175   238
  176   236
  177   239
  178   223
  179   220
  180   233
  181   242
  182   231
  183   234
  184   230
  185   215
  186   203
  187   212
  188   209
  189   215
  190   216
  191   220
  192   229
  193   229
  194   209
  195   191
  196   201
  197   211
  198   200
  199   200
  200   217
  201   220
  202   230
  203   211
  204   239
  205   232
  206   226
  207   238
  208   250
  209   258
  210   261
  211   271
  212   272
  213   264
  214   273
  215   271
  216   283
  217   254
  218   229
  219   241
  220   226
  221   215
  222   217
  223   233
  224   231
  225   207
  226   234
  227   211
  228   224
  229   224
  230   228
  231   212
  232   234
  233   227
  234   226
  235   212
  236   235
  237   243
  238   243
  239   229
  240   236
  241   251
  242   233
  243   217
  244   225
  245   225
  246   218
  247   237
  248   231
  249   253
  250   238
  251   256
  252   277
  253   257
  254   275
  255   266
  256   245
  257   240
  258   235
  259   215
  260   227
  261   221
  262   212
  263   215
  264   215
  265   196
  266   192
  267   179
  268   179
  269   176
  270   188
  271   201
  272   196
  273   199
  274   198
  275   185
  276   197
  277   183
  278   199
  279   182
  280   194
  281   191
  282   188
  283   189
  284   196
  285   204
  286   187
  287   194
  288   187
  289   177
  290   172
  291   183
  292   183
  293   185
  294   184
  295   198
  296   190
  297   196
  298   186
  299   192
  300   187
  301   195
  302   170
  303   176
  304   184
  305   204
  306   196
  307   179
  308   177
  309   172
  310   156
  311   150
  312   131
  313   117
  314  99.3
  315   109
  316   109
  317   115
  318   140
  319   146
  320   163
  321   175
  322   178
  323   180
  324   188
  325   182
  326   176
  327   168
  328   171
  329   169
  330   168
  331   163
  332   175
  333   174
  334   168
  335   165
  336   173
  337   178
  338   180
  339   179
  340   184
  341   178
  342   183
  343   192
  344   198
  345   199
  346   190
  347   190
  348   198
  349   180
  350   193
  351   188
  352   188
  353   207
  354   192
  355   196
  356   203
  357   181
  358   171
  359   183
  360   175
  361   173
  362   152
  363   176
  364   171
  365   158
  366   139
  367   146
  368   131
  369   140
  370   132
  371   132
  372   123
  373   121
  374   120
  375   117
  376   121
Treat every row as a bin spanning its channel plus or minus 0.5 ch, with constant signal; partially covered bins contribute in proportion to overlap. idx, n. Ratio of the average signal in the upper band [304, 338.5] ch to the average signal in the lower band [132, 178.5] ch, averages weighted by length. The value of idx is 0.72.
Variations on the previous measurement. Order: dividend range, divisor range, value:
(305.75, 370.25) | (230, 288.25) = 0.78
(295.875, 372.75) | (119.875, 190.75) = 0.73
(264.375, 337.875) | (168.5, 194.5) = 0.79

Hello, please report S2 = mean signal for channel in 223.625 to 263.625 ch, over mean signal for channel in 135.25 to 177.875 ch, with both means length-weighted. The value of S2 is 1.05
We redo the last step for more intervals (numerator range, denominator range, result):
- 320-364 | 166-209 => 0.82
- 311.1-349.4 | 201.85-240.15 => 0.70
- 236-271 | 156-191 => 1.08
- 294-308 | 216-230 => 0.82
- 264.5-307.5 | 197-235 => 0.81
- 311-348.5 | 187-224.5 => 0.72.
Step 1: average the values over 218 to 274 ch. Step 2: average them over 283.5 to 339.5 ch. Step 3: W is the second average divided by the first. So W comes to 0.76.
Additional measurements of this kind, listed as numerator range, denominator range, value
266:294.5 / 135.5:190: 0.85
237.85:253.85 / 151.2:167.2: 1.22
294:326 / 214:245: 0.72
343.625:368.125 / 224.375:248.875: 0.79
